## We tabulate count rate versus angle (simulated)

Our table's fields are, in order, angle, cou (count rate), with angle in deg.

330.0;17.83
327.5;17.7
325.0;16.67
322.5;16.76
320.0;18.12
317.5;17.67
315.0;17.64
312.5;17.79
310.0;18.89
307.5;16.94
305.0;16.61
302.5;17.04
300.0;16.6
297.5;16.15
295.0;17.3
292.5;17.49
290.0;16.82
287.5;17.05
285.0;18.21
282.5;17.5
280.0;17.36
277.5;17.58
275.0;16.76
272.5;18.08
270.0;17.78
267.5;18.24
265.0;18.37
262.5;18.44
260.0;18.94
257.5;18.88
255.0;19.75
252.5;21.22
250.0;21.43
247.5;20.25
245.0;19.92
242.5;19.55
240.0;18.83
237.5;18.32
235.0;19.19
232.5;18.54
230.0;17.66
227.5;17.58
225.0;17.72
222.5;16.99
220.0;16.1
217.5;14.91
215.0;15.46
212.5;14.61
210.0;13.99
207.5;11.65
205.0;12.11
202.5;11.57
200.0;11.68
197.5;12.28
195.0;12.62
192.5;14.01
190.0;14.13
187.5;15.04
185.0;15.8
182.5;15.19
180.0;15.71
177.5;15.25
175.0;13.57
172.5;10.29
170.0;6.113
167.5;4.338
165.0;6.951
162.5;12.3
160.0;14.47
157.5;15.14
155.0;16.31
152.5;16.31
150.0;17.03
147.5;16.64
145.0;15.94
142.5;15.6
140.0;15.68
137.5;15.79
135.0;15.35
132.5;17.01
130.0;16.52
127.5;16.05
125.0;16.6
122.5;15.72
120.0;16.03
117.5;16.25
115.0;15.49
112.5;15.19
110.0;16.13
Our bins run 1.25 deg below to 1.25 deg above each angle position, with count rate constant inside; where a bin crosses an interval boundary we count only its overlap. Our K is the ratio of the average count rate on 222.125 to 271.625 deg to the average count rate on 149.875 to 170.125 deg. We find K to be 1.55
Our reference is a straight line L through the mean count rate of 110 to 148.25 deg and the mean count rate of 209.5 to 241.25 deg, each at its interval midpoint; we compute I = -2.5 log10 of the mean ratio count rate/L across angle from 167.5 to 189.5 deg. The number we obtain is 0.27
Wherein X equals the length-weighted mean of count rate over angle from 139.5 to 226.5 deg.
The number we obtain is 13.8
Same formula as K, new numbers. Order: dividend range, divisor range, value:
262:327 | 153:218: 1.35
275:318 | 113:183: 1.20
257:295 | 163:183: 1.64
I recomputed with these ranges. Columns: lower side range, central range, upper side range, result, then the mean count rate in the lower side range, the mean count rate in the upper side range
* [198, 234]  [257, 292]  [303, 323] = -0.08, 15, 17.6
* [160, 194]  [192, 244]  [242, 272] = 0.03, 12.3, 19.4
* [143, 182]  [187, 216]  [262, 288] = 0.12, 13.2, 17.8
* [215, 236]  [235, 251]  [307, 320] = -0.14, 17.2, 17.9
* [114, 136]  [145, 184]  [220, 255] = 0.28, 16.1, 18.9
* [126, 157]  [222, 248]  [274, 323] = -0.11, 16.2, 17.3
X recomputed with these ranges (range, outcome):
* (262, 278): 17.9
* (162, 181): 10.4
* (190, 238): 15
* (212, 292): 18.1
